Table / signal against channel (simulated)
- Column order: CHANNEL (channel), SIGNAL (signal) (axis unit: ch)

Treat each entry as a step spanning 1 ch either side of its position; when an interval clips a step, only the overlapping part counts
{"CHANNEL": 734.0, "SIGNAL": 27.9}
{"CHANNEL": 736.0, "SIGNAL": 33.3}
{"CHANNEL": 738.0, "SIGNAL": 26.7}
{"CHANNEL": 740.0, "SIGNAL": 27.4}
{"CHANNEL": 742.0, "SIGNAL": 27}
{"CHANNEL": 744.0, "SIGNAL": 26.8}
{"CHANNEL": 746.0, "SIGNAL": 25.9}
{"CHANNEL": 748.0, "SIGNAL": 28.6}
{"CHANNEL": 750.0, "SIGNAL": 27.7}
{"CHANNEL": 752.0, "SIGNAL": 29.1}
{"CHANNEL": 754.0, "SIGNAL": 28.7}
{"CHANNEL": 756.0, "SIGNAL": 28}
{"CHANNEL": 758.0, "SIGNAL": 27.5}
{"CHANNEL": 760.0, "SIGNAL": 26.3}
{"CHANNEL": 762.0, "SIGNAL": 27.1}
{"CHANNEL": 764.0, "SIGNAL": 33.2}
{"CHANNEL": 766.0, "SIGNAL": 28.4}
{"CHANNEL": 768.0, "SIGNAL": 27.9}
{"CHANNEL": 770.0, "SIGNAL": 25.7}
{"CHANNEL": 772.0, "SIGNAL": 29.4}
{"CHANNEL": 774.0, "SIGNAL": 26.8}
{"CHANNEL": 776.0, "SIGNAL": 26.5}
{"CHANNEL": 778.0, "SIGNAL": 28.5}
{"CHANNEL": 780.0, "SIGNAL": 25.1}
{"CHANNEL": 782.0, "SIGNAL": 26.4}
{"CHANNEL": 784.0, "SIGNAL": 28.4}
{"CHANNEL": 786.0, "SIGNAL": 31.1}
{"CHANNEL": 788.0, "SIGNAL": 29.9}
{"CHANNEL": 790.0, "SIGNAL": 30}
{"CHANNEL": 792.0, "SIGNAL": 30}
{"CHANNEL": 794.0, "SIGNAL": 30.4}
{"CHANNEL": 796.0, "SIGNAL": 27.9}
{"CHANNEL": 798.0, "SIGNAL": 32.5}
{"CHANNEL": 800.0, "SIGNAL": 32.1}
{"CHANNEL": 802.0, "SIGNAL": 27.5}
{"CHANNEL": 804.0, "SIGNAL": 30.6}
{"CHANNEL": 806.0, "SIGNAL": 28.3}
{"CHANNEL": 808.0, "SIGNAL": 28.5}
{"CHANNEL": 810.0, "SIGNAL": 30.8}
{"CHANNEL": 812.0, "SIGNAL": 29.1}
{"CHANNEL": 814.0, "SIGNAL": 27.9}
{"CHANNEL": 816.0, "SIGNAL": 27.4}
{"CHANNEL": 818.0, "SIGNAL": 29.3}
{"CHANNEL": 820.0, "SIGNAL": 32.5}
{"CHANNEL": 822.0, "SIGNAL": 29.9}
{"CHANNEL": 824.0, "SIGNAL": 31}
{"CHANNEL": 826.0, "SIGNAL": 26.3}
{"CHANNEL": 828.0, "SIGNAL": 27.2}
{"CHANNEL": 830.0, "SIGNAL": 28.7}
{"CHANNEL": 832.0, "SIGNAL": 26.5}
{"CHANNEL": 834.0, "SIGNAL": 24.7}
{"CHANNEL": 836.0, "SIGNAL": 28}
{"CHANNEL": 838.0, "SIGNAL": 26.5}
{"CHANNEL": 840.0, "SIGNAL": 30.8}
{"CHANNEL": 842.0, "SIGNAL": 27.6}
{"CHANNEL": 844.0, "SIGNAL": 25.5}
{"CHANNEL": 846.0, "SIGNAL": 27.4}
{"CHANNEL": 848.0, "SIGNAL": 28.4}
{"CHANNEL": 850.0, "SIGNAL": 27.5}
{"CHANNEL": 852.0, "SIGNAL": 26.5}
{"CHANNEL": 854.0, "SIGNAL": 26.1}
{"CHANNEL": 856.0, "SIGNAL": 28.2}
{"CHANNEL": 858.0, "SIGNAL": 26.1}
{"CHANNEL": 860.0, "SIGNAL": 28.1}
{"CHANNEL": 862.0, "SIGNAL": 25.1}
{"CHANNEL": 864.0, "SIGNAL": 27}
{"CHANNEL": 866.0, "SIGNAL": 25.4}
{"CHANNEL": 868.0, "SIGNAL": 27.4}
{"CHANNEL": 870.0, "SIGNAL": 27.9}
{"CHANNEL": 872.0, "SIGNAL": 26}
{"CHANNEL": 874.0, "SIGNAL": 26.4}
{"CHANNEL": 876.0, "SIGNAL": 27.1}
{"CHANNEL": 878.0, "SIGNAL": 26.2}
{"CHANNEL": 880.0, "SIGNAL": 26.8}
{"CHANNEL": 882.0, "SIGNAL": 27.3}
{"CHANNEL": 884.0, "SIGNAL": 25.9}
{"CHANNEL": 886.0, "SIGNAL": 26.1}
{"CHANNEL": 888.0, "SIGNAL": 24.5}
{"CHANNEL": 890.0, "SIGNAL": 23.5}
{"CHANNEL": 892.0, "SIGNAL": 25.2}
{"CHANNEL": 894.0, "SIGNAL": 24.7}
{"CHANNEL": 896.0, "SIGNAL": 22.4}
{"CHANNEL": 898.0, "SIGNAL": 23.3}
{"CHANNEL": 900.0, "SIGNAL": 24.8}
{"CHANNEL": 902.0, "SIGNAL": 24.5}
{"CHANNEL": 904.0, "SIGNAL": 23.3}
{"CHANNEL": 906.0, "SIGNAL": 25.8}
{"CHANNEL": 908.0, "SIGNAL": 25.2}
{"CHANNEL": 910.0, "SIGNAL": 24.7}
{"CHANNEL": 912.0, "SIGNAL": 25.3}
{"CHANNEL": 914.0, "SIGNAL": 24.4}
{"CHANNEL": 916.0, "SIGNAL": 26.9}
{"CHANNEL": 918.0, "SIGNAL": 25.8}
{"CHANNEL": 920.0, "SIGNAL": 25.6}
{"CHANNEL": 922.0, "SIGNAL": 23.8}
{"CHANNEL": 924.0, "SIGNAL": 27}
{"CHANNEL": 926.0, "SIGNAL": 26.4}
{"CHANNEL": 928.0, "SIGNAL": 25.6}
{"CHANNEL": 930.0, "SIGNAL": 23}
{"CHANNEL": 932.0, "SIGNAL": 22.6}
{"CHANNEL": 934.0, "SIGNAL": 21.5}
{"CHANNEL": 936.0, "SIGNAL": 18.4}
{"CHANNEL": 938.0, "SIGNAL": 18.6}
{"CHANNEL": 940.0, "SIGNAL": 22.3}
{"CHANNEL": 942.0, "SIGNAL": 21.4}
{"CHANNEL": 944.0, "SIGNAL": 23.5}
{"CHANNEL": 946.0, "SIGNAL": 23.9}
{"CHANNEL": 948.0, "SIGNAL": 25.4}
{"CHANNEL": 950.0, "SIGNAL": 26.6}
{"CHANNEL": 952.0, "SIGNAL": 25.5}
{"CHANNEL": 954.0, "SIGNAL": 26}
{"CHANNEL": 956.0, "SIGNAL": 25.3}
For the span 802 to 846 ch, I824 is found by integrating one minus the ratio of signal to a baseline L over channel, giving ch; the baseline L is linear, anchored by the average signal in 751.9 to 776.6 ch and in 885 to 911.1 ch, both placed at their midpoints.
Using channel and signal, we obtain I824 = -3.23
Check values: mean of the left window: 28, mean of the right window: 24.5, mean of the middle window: 28.4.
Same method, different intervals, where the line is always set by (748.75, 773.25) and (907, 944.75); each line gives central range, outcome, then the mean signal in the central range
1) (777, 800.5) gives -1.6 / 29.3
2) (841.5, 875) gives -1.6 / 26.8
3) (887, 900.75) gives 0.3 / 24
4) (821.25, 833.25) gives -0.8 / 28.2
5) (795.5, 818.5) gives -2.0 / 29.4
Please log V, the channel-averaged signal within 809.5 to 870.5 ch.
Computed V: 27.7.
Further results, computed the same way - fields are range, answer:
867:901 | 25.6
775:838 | 28.8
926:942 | 22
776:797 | 28.7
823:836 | 27.4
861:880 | 26.5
